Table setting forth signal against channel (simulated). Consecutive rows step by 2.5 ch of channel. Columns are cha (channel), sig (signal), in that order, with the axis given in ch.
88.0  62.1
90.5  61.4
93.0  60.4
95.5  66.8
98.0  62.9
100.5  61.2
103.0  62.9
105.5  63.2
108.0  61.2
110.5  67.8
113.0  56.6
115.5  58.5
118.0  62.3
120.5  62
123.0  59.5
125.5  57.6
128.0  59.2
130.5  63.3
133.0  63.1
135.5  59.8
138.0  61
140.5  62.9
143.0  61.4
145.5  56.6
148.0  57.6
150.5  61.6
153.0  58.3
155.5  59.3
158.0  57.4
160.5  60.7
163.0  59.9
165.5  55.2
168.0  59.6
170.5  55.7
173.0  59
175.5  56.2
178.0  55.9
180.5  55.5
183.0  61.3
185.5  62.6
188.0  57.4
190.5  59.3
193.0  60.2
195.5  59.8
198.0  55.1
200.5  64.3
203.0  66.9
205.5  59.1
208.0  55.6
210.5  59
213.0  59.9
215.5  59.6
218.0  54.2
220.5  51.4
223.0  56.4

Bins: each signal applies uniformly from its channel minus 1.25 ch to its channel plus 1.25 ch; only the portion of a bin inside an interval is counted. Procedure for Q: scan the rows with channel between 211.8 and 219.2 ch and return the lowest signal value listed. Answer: 54.2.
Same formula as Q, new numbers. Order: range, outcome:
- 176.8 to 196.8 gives 55.5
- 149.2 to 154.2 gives 58.3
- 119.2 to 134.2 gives 57.6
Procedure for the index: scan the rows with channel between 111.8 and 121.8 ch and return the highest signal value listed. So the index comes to 62.3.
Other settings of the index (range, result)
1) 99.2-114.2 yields 67.8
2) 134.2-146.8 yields 62.9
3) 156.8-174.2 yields 60.7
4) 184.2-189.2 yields 62.6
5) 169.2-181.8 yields 59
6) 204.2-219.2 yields 59.9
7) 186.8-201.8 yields 64.3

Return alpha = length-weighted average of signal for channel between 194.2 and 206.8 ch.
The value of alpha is 61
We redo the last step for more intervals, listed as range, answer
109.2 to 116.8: 61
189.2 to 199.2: 58.6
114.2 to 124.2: 60.6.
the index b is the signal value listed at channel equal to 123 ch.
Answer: 59.5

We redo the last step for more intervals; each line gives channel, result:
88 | 62.1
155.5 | 59.3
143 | 61.4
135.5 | 59.8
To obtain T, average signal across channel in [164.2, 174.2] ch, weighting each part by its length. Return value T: 57.4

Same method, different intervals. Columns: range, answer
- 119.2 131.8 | 60.3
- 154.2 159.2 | 58.4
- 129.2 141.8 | 62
